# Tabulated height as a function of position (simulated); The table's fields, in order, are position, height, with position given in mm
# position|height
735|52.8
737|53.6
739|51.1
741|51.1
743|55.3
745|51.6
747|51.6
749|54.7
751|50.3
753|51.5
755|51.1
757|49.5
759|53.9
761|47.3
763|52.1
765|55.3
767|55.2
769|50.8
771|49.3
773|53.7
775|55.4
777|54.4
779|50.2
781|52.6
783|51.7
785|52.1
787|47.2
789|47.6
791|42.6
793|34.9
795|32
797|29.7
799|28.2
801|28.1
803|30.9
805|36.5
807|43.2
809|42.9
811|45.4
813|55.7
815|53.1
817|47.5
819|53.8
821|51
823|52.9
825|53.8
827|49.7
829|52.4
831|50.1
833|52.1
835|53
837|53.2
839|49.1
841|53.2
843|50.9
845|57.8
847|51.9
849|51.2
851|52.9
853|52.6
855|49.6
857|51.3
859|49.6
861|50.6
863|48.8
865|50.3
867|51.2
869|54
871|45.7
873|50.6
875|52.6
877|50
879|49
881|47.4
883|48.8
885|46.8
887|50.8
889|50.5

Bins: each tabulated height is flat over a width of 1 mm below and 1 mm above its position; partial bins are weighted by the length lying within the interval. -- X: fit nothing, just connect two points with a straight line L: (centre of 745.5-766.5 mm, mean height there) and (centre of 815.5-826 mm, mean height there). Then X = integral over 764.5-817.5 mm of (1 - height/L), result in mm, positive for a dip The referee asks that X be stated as 6.7 mm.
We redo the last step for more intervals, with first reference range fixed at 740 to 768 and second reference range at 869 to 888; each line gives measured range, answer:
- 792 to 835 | 5.6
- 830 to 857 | -1.1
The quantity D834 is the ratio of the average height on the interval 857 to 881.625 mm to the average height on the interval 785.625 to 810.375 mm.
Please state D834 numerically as 1.34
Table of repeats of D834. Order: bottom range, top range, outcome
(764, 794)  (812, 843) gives 1.04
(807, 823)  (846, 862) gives 1.03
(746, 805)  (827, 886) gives 1.09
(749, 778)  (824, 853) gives 1.00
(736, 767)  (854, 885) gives 0.96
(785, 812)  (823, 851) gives 1.37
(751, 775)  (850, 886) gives 0.97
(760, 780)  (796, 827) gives 0.83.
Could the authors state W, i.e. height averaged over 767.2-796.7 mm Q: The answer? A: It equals 47.9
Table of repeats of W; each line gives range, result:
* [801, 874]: 49.7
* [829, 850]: 52.3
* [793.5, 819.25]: 40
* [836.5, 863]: 51.7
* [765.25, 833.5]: 46.7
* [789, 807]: 34.3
